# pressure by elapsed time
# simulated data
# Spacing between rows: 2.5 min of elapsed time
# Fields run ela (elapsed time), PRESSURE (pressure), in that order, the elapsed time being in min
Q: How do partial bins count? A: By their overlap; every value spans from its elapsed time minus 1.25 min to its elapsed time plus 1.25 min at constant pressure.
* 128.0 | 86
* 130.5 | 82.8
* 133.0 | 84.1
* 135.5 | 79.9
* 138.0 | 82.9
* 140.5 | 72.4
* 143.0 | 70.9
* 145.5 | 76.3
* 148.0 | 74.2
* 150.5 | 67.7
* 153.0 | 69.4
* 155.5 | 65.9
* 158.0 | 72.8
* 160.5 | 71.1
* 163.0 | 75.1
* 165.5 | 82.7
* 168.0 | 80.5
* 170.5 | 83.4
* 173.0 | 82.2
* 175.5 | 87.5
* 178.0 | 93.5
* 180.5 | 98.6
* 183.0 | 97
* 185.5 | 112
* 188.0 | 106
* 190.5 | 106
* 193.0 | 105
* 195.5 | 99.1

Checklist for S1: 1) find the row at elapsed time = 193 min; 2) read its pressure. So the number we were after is 105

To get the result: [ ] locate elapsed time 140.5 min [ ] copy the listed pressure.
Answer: 72.4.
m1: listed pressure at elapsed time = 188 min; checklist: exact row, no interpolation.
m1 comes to 106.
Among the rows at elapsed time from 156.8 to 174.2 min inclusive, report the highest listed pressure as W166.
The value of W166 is 83.4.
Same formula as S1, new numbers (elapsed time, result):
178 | 93.5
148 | 74.2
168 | 80.5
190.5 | 106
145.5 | 76.3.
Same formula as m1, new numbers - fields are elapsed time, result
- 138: 82.9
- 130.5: 82.8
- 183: 97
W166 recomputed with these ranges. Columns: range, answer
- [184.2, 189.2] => 112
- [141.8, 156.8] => 76.3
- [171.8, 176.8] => 87.5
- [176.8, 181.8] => 98.6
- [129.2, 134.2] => 84.1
